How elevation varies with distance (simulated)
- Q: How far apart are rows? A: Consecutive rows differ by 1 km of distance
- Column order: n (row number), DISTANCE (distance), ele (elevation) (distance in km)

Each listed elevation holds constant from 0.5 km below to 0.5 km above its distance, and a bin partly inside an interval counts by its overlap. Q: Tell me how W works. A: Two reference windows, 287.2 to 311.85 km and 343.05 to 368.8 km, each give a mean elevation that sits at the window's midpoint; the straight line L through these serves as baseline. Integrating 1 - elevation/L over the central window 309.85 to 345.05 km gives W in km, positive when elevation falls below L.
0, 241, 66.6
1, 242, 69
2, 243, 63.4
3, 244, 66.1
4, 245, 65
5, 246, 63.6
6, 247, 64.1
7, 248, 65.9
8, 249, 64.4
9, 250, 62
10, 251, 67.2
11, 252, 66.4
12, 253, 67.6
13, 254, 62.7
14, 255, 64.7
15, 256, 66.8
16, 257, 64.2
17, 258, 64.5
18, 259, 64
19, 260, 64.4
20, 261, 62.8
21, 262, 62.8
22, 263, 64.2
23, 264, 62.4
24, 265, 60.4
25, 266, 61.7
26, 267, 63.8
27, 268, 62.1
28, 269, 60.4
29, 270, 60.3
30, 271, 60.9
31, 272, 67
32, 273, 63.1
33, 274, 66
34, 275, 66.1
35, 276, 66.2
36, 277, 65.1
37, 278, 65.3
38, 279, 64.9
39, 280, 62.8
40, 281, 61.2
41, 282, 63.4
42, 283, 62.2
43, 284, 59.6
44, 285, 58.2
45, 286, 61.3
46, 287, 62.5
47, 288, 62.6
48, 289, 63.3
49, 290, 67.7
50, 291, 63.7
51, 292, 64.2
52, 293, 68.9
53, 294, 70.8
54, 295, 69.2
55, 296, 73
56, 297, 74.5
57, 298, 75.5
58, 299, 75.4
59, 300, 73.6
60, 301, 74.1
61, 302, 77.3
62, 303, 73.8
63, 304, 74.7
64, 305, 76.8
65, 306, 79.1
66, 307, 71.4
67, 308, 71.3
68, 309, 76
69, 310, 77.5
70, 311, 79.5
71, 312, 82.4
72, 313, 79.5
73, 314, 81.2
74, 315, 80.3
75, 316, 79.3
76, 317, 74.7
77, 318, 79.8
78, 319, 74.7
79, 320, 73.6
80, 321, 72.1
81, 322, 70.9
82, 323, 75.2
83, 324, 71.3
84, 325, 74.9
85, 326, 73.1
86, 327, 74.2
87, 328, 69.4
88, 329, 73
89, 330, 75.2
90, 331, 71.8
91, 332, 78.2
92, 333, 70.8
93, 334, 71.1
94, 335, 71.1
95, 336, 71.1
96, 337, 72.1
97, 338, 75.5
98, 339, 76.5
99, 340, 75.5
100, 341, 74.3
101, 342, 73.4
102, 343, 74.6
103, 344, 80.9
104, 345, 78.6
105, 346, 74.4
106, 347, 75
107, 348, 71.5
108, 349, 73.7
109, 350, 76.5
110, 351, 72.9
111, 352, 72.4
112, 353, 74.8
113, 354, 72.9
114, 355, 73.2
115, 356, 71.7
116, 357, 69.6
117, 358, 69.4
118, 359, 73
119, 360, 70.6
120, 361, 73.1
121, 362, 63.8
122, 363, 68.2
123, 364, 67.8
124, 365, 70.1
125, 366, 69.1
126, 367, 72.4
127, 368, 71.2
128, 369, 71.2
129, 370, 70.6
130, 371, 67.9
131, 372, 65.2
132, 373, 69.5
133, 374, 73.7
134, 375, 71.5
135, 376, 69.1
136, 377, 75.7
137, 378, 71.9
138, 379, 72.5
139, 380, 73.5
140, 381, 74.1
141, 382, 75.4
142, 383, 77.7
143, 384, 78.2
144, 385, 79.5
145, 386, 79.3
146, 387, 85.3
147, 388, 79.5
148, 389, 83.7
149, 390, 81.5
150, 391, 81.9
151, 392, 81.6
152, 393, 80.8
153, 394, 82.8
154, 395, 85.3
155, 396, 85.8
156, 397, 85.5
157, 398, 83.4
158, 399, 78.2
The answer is -1.4 km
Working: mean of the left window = 72.3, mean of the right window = 72.3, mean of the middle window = 75.1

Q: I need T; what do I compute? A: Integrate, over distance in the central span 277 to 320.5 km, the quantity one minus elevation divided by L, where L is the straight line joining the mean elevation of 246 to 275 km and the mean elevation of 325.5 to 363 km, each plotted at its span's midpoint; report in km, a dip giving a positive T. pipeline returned -1.87 km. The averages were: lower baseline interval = 63.9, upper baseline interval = 73.1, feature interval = 71.1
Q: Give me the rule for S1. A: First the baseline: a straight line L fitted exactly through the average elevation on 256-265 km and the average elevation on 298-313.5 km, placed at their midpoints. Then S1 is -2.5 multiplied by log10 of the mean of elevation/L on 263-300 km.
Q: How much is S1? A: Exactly 0.07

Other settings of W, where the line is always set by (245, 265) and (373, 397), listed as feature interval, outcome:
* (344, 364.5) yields 0.70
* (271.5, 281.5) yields 0.28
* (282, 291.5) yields 0.75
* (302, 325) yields -1.80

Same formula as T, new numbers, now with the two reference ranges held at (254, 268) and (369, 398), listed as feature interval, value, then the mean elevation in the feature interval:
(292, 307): -1.3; 73.6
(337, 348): -0.4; 75.5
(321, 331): -0.3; 72.9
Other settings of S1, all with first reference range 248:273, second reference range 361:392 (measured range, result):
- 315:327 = -0.09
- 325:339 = -0.05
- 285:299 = -0.02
